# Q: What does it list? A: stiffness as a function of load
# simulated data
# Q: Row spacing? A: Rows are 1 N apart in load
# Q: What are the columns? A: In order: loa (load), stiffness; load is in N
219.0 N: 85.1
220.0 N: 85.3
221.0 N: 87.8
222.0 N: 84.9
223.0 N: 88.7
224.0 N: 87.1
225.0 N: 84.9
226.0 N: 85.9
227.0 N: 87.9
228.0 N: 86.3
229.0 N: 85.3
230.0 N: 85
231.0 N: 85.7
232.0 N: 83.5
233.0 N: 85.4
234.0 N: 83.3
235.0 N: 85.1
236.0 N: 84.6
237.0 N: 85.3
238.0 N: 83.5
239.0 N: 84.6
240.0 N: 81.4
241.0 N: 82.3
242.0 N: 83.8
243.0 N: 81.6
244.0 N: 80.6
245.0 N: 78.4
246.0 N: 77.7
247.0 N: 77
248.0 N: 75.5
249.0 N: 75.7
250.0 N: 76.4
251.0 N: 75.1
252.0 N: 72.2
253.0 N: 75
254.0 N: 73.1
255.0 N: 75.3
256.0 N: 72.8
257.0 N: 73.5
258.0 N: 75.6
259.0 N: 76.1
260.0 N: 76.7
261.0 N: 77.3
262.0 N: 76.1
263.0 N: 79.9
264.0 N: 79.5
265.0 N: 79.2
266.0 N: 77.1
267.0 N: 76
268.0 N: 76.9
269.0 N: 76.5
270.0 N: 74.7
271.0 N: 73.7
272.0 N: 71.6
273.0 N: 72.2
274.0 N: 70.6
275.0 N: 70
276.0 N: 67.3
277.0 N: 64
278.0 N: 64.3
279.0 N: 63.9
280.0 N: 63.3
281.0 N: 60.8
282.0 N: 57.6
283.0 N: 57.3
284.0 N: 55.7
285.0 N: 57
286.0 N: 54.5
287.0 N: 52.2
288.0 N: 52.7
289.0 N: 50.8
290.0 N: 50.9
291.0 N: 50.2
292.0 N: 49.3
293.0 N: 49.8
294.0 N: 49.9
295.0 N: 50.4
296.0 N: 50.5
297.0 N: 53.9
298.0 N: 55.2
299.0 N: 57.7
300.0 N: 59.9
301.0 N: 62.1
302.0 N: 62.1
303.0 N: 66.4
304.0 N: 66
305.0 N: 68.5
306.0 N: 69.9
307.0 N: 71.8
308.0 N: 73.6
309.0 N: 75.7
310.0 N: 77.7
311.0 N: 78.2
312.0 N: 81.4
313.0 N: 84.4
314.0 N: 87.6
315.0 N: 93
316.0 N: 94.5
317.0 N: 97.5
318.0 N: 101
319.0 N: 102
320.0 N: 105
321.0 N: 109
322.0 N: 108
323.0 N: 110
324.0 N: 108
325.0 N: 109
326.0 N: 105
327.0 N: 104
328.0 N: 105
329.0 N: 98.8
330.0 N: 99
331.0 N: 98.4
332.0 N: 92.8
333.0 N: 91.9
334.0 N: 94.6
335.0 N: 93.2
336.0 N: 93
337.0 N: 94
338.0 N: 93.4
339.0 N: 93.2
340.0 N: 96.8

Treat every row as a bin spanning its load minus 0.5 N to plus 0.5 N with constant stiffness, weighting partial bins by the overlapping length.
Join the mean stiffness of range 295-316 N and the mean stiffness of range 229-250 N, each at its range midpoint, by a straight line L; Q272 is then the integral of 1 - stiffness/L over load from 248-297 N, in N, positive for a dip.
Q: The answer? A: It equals 6.1 N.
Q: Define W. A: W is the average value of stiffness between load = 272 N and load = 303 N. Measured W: 58.2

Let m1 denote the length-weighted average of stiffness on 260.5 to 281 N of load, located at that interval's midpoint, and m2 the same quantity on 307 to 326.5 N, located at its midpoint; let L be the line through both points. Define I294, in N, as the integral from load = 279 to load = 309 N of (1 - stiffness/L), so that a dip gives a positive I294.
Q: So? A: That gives 9.0 N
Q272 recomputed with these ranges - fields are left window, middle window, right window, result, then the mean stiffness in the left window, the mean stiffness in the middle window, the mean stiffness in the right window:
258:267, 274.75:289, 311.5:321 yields 4.1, 77.5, 59.5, 94.8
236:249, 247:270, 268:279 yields -0.2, 80.9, 76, 70.5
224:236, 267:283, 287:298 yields -2.0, 85.3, 68.4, 51.1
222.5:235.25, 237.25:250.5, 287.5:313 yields 0.1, 85.7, 80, 61.8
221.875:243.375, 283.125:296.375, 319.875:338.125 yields 5.9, 84.8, 52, 101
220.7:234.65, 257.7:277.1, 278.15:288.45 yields -2.7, 85.8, 74.8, 57.8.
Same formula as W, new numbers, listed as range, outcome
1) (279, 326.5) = 72.4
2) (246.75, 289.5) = 69.8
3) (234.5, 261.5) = 78.4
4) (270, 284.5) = 65.5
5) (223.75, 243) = 84.7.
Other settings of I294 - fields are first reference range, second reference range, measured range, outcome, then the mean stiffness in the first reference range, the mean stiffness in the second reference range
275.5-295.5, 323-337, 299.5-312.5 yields 1.0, 56.1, 99.6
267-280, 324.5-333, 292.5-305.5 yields 4.1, 70.4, 101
